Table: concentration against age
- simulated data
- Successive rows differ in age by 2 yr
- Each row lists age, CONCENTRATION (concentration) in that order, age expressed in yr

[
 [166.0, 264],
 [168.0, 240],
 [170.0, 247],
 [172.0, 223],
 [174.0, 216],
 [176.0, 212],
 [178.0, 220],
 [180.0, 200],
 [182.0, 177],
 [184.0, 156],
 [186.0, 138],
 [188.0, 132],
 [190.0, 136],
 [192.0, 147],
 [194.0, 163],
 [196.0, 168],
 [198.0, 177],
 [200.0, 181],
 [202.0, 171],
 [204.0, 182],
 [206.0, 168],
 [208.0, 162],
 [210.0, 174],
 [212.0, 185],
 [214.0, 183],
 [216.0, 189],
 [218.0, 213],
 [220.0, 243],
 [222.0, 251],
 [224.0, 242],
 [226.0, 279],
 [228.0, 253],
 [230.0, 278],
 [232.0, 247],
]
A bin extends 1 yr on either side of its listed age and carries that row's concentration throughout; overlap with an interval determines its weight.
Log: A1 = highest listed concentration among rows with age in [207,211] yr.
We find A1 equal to 174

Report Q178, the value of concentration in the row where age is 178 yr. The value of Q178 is 220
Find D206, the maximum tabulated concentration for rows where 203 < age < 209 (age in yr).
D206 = 182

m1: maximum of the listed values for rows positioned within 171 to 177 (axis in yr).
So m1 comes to 223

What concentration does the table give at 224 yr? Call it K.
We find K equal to 242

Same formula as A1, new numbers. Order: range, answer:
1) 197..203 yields 181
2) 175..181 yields 220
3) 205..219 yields 213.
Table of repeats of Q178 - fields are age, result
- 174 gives 216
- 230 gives 278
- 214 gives 183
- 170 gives 247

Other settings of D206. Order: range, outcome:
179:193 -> 200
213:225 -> 251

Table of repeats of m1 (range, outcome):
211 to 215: 185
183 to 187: 156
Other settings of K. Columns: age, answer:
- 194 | 163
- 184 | 156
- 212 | 185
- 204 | 182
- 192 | 147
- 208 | 162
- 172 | 223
